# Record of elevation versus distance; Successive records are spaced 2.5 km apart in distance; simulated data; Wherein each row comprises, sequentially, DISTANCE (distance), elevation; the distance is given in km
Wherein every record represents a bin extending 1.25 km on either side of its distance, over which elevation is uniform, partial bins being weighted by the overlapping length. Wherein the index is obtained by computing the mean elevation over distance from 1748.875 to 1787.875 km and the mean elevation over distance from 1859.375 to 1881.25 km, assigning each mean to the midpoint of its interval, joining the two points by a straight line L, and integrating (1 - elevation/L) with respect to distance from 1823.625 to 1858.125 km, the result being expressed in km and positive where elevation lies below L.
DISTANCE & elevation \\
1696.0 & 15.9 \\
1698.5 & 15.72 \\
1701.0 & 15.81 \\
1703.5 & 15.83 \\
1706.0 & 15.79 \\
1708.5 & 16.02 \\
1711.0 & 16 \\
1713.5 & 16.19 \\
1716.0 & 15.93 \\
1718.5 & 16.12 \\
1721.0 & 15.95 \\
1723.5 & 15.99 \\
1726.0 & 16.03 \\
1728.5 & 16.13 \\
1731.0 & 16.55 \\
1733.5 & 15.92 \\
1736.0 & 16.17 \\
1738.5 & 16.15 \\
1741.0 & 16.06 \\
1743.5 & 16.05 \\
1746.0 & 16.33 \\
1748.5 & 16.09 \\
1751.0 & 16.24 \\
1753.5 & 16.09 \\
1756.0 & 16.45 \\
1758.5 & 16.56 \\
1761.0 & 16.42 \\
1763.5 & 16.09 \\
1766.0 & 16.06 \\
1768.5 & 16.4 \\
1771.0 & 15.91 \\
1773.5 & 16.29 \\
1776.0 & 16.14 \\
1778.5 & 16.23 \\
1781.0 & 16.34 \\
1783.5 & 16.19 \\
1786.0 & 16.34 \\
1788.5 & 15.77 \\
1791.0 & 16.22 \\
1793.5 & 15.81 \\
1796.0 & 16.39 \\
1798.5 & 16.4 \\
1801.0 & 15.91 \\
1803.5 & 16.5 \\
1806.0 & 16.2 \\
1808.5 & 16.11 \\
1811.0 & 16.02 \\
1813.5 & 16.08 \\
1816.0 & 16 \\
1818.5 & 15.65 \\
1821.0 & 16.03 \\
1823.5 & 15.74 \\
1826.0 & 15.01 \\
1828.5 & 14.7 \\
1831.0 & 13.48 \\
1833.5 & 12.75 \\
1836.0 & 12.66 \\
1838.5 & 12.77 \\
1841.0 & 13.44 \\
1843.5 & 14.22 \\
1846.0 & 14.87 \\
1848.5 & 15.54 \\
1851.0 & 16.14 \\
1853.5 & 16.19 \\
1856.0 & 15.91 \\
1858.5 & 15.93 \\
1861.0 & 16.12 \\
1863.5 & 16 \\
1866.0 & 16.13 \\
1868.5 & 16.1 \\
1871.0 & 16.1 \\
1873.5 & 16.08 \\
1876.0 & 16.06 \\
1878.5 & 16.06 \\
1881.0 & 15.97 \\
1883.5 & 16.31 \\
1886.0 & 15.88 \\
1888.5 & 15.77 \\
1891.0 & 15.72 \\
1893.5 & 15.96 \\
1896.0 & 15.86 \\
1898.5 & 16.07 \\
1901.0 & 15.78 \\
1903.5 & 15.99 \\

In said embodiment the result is 3.4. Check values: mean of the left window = 16.2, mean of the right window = 16.1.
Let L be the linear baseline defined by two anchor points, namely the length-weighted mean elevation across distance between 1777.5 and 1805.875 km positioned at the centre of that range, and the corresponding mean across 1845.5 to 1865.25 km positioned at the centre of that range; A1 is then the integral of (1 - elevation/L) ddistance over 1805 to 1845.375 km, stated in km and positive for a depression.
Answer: 3.1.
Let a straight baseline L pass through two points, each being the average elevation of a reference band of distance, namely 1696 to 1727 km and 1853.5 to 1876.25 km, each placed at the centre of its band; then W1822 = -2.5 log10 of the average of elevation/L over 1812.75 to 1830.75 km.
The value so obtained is 0.038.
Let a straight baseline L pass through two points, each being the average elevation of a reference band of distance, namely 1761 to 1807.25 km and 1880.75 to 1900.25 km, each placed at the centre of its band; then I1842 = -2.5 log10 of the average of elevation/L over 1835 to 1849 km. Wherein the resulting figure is 0.16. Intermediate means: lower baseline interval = 16.2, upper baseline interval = 15.9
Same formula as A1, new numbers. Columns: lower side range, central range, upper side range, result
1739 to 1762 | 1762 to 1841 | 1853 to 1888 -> 2.8 km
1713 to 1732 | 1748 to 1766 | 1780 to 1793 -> -0.2 km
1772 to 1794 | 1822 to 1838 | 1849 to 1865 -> 2.0 km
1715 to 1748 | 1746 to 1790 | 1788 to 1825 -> -0.4 km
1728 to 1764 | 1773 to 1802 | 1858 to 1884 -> 0.0 km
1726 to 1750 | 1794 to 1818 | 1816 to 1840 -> -2.2 km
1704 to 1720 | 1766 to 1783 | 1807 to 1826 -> -0.3 km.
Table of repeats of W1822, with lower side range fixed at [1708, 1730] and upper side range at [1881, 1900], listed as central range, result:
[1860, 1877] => -0.009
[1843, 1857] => 0.029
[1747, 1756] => -0.011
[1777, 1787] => -0.018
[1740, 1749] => -0.007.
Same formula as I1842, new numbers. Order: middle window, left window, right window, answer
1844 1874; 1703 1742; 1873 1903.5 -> 0.01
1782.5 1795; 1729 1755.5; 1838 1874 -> -0.01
